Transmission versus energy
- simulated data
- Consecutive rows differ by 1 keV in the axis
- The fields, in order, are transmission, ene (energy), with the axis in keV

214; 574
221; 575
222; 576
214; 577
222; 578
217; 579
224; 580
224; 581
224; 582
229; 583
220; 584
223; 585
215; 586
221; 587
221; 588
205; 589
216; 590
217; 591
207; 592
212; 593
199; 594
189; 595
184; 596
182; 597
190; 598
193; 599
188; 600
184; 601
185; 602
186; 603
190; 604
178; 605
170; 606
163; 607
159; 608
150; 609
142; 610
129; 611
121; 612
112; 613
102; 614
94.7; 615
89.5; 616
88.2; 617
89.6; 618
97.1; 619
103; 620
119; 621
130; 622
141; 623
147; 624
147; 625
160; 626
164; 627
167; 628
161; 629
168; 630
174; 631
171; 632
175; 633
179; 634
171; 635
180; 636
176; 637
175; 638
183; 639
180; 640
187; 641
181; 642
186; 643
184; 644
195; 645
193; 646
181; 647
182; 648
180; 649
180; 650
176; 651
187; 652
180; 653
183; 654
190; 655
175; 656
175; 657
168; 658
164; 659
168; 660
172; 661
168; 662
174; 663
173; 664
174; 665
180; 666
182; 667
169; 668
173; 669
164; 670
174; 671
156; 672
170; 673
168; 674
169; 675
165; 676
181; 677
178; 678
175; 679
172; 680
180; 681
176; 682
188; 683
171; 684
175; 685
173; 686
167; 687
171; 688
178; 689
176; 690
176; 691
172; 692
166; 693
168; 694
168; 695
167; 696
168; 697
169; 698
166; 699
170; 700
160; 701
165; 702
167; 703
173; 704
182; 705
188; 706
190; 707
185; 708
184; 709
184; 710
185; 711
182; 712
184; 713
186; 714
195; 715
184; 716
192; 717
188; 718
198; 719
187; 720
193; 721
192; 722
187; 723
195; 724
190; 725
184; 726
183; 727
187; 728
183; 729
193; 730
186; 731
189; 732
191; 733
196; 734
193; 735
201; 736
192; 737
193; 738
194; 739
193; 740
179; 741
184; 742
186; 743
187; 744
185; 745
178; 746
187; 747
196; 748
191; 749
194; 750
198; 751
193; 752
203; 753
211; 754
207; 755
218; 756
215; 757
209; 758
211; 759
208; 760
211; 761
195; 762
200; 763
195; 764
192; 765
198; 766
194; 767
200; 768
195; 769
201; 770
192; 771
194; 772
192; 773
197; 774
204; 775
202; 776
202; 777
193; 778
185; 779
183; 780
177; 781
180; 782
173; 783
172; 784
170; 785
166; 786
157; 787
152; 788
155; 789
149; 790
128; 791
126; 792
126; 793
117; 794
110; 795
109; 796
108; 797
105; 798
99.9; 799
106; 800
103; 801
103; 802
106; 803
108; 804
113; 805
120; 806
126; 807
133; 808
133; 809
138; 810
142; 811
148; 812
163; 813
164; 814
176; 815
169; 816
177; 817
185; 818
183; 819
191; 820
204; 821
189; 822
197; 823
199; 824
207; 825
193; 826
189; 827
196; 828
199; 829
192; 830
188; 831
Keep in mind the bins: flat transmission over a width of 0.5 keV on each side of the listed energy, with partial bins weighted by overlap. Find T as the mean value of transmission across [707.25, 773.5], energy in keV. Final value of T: 193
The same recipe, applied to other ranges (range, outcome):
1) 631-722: 177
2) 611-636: 137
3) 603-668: 161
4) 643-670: 178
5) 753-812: 164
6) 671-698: 172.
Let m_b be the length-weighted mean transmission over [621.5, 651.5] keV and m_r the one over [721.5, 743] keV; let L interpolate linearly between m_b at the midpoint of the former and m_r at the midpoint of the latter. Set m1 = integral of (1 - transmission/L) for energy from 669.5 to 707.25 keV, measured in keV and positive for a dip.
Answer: 2.0 keV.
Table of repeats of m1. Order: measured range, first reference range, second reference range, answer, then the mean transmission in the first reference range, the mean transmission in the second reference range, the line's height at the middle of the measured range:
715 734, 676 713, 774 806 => -2.7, 175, 145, 166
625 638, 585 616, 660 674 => 0.3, 176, 171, 174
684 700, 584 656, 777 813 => -1.4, 170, 139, 157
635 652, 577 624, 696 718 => -0.7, 173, 179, 175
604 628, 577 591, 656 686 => 8.3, 220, 173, 202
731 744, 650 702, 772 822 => -2.3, 173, 152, 162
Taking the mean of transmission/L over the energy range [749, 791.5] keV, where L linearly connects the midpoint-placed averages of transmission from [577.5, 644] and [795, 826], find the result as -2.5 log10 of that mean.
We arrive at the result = -0.24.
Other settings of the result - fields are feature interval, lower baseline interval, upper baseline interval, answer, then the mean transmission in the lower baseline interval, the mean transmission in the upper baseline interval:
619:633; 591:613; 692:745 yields 0.19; 176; 184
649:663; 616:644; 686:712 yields -0.09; 155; 174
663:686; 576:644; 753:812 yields -0.02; 173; 164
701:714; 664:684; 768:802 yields -0.07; 173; 158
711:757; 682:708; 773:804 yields -0.18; 173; 149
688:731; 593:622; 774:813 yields -0.23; 150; 144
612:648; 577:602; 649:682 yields 0.23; 208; 174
